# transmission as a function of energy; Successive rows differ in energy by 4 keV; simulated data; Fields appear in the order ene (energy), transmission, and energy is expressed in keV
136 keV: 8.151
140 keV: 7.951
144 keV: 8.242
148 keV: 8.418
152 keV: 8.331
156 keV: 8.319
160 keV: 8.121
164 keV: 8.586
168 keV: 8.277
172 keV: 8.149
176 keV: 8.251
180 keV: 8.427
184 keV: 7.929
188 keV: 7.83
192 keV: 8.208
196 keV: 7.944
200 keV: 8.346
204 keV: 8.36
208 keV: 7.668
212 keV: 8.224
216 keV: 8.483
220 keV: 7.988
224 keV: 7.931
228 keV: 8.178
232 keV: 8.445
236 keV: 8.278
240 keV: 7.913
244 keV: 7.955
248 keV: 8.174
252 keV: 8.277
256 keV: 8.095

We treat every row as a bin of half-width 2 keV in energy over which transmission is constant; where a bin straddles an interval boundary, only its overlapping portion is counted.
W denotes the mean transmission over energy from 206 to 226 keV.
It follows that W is 8.06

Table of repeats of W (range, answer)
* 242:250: 8.06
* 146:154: 8.37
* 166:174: 8.21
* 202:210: 8.01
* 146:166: 8.36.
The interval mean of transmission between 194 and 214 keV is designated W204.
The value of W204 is 8.11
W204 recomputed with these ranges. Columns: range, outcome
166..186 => 8.21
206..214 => 7.95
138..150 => 8.2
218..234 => 8.14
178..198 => 8.07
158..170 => 8.33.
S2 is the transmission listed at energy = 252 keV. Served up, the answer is 8.277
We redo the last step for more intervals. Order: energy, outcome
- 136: 8.151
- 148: 8.418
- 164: 8.586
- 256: 8.095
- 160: 8.121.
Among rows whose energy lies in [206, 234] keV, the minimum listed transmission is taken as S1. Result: 7.668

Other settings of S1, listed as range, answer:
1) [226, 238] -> 8.178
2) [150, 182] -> 8.121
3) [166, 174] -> 8.149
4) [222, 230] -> 7.931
